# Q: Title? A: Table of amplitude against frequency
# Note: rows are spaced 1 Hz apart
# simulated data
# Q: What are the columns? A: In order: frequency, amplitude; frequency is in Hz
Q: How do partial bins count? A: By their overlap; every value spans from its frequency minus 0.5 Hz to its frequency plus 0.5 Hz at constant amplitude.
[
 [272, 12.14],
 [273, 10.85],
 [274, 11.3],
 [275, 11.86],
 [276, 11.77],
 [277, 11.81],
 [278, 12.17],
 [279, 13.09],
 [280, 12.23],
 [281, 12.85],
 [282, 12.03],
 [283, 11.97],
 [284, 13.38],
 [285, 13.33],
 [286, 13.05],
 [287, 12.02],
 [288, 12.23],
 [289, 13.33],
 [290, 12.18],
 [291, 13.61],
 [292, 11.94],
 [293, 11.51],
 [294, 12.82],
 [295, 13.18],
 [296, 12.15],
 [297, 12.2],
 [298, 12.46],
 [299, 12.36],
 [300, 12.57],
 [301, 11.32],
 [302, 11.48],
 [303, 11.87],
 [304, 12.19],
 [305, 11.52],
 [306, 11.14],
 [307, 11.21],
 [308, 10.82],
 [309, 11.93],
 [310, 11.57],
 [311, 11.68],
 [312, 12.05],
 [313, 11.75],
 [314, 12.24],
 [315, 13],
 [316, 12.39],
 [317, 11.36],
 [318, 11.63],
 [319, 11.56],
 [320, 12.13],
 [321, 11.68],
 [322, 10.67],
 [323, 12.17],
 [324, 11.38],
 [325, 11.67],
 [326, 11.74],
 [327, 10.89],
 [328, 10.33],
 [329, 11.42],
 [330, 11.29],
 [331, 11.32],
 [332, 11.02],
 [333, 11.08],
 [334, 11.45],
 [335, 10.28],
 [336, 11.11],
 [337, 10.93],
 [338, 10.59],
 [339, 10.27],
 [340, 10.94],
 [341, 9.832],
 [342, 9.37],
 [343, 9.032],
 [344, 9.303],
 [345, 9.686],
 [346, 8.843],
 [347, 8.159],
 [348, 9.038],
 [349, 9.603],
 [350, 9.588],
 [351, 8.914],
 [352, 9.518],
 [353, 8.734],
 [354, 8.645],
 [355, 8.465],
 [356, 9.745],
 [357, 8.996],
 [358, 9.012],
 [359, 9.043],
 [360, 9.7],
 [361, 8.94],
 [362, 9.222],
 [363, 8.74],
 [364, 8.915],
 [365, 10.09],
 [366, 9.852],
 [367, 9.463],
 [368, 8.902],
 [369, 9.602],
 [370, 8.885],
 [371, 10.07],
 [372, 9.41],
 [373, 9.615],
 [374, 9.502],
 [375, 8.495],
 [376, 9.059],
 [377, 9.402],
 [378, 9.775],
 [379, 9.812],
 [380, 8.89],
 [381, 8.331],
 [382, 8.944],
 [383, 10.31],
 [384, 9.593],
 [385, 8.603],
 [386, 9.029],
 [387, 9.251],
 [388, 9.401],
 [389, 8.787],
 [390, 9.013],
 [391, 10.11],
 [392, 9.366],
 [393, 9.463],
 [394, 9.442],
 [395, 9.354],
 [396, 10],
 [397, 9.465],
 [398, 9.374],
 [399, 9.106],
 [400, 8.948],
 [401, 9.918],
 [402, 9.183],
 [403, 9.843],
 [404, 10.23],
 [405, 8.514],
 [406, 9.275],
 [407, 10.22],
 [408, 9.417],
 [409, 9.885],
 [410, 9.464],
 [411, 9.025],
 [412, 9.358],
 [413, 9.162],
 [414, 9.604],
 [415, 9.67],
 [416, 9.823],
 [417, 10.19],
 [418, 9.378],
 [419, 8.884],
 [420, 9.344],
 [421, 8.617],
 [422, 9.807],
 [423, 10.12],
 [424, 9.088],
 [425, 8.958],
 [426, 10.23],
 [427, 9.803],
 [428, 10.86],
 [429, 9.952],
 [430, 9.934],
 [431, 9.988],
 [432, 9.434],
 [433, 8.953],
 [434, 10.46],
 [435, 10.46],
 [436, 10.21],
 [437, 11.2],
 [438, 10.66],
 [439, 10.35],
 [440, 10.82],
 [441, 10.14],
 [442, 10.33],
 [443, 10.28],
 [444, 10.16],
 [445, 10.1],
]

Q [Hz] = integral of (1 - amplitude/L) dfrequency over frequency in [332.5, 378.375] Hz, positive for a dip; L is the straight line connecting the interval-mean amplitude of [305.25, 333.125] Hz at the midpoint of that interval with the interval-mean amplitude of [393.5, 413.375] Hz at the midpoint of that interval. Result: 4.9 Hz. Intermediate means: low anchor 11.5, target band 9.52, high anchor 9.46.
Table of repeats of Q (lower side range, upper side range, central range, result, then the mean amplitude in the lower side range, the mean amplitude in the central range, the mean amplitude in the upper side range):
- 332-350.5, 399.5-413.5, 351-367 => 1.1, 9.98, 9.18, 9.46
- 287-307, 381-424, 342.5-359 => 2.6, 12.2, 9.08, 9.42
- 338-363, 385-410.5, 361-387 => 0.2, 9.29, 9.29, 9.43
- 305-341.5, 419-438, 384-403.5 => 1.9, 11.4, 9.36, 9.85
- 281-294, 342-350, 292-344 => -3.3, 12.6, 11.4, 9.14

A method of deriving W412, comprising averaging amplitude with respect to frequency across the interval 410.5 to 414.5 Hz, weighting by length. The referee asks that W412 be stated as 9.29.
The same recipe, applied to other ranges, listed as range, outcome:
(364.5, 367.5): 9.8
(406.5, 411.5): 9.6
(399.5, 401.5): 9.43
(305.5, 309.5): 11.3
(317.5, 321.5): 11.8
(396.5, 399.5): 9.31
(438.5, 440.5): 10.6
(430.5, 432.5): 9.71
